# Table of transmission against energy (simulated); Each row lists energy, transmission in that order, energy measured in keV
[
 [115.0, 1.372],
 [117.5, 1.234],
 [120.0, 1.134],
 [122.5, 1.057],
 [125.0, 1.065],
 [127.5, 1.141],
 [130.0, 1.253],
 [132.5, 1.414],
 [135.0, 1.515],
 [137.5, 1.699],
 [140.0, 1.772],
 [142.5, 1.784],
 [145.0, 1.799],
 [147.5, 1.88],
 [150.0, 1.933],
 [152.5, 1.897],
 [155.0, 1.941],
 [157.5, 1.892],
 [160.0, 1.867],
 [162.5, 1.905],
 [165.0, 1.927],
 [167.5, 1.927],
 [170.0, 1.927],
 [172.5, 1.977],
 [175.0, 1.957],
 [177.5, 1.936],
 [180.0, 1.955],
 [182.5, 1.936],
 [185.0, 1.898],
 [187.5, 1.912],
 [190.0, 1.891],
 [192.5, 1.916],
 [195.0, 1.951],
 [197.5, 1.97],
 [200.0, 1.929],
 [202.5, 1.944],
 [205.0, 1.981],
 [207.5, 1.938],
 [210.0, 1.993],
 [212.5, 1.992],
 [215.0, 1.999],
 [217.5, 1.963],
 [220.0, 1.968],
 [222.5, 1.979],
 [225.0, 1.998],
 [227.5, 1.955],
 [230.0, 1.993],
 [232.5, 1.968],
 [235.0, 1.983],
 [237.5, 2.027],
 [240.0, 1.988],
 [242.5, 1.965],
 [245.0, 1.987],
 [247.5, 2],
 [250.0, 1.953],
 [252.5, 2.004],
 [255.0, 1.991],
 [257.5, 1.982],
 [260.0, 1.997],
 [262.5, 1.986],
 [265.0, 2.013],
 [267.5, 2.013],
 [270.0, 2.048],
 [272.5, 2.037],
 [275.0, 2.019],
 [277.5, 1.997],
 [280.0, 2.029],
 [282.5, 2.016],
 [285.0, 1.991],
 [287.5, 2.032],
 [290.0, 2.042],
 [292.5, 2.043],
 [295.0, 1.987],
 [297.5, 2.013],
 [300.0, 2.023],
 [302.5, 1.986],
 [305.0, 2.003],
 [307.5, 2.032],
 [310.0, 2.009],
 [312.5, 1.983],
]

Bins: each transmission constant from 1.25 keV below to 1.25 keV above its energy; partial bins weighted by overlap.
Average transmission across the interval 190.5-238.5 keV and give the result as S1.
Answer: 1.97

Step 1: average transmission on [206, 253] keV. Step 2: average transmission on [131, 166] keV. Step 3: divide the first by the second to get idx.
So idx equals 1.1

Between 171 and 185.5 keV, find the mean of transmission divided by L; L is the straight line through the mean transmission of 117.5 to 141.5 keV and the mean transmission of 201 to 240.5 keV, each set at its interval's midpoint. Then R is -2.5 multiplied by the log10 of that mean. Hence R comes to -0.16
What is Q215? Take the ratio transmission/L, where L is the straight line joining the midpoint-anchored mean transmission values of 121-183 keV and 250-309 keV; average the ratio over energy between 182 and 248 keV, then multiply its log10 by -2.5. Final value -0.05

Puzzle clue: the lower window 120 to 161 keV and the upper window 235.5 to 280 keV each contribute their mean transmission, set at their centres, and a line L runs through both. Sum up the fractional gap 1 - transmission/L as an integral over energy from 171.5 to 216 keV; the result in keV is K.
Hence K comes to -4.1 keV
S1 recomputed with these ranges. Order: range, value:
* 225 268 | 1.99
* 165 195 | 1.93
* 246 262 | 1.99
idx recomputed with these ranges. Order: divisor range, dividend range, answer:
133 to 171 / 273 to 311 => 1.10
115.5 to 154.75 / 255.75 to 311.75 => 1.33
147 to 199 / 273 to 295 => 1.05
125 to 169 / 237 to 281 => 1.16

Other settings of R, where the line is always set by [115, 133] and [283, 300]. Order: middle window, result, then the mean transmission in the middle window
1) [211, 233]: -0.183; 1.98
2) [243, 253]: -0.104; 1.98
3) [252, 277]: -0.070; 2.01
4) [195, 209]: -0.234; 1.95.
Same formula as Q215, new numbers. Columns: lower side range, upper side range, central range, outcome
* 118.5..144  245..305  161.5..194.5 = -0.21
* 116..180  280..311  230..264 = -0.05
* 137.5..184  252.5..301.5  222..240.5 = -0.01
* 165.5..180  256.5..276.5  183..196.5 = 0.02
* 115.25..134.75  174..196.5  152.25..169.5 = -0.17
